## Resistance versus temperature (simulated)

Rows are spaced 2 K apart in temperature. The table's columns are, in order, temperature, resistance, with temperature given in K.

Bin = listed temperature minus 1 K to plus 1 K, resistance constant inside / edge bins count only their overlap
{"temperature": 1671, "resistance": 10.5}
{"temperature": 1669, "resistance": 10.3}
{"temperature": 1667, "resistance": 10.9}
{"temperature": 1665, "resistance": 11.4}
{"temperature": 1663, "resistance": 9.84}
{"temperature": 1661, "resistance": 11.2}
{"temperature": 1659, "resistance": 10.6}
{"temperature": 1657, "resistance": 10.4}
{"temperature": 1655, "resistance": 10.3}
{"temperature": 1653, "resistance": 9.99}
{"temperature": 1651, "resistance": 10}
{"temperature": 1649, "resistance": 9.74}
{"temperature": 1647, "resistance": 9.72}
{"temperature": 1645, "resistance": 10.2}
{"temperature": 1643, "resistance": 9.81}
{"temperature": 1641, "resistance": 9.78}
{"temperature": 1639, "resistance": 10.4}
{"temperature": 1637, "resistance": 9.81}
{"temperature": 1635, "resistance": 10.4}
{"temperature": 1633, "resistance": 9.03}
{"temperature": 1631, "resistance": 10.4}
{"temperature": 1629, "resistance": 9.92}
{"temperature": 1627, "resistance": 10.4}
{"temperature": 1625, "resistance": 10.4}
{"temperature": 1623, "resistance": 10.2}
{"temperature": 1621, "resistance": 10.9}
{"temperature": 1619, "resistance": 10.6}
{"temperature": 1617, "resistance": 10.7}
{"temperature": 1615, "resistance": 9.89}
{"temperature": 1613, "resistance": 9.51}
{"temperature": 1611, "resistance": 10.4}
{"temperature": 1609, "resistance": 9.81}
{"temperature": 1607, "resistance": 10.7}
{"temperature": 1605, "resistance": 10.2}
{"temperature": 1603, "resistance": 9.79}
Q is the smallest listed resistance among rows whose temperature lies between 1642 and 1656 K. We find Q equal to 9.72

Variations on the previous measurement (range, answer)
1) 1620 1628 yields 10.2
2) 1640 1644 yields 9.78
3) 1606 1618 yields 9.51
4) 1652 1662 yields 9.99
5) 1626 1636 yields 9.03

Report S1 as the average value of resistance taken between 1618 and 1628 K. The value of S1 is 10.5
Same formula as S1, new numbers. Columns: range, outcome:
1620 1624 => 10.6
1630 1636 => 9.94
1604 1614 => 10.1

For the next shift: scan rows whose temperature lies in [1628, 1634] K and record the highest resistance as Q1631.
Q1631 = 10.4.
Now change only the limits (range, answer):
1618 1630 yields 10.9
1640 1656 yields 10.3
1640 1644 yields 9.81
